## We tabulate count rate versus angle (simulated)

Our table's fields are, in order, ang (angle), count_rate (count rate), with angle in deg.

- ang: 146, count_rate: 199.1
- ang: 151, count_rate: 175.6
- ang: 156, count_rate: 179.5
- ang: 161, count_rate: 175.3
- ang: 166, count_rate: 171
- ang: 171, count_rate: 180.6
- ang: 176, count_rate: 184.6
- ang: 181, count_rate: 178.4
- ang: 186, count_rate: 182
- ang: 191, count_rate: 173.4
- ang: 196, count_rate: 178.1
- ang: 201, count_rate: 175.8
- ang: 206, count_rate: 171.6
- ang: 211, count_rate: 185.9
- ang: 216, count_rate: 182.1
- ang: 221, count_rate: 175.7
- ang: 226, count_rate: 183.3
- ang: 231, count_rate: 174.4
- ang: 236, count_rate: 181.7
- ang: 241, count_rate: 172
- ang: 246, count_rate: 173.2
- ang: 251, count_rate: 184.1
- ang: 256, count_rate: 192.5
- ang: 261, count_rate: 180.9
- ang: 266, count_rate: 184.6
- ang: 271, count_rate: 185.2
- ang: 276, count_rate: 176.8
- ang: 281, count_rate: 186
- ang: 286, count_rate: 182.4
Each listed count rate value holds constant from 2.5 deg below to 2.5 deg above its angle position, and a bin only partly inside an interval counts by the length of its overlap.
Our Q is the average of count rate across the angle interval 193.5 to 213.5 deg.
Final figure 178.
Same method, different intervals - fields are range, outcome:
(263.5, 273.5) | 185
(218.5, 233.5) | 178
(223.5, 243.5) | 178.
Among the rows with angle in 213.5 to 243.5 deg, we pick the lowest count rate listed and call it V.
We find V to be 172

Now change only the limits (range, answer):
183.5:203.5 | 173.4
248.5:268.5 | 180.9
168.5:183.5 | 178.4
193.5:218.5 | 171.6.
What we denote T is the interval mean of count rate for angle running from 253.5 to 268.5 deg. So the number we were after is 186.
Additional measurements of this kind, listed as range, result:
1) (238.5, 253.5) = 176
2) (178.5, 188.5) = 180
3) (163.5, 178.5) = 179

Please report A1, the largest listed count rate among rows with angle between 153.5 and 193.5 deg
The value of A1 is 184.6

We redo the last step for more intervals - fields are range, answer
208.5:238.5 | 185.9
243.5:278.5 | 192.5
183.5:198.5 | 182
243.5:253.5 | 184.1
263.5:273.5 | 185.2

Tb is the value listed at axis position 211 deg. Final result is 185.9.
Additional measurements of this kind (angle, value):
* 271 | 185.2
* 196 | 178.1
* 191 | 173.4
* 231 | 174.4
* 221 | 175.7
